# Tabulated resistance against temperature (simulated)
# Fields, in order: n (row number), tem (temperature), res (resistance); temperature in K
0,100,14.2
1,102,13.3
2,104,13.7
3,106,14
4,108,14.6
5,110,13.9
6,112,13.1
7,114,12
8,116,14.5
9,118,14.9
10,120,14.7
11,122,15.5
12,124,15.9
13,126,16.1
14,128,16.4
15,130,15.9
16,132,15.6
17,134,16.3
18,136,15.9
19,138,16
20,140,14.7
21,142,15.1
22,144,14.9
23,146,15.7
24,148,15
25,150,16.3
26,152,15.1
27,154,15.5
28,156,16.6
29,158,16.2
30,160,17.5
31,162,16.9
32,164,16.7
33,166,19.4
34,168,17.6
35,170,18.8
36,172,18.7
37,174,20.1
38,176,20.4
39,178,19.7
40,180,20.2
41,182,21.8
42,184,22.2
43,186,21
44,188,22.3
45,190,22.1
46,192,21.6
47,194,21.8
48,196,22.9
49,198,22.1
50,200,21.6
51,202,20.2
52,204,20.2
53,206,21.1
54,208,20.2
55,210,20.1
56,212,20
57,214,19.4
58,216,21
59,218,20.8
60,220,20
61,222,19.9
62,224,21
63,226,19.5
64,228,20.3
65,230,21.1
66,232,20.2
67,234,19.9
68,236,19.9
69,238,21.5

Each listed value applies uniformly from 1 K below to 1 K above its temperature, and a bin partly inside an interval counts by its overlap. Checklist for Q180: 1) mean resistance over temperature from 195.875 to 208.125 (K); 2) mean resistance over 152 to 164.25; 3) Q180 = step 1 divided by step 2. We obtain 1.3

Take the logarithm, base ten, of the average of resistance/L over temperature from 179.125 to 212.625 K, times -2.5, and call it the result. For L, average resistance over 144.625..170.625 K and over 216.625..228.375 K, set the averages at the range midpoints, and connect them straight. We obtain -0.14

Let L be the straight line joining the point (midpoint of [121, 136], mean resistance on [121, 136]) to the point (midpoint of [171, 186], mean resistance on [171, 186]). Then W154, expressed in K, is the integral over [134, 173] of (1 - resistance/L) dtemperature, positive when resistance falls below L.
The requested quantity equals 3.80 K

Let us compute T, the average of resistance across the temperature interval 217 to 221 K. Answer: 20.4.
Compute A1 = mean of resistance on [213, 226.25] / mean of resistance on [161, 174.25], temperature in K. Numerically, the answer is 1.1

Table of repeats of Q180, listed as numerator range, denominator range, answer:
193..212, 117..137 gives 1.34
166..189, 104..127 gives 1.40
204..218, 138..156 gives 1.32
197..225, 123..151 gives 1.31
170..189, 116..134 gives 1.32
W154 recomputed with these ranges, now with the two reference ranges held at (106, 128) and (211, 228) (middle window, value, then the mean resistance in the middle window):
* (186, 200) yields -2.4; 22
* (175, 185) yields -1.6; 20.9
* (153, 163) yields 0.2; 16.5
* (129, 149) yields 0.3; 15.5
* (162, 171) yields -0.4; 18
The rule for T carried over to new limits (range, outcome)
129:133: 15.8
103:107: 13.8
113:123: 14.3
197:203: 21.3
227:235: 20.4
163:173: 18.2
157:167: 17.3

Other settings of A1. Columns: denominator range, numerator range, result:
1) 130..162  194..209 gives 1.34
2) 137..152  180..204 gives 1.41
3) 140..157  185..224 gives 1.35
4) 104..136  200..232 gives 1.37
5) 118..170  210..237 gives 1.26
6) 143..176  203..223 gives 1.19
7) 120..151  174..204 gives 1.36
